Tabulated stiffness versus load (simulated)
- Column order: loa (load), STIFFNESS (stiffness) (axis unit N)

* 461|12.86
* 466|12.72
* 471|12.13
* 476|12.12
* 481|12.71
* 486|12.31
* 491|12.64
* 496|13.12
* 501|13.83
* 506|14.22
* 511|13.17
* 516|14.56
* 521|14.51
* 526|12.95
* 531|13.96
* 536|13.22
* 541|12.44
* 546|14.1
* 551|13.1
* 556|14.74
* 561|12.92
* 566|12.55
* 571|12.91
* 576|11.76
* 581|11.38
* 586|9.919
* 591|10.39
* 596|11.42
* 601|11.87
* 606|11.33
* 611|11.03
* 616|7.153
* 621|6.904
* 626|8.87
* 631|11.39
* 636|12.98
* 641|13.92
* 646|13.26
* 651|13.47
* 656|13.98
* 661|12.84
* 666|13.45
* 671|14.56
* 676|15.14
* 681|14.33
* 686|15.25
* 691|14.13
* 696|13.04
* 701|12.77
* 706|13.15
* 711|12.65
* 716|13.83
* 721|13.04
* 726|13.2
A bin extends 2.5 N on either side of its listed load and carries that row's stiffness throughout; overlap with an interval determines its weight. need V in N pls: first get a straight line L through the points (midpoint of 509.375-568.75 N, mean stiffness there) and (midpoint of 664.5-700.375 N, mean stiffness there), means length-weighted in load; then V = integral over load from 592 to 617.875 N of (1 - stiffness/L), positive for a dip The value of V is 6.0 N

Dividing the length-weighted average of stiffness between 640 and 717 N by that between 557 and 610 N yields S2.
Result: 1.2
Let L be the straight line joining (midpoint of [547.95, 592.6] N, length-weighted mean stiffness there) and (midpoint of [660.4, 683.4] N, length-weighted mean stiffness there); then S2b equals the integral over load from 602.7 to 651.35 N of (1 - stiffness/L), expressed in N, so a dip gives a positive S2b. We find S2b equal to 8.8 N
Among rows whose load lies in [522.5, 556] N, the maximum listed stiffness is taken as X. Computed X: 14.74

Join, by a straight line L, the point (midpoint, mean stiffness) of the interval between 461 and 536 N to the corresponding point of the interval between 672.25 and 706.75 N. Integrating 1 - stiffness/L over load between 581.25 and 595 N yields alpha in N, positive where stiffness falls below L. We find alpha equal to 3.1 N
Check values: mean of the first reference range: 13.2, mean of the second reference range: 14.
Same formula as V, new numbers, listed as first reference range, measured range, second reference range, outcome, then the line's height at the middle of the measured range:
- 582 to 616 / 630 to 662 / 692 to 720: -3.9 N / 11.8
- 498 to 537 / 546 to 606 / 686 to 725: 6.7 N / 13.7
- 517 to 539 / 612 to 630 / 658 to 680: 7.3 N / 13.9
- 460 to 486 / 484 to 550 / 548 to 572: -3.0 N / 12.9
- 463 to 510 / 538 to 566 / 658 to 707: -0.3 N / 13.2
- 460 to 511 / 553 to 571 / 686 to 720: -0.4 N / 13.1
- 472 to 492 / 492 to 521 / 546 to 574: -2.5 N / 12.7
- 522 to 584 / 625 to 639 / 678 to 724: 2.0 N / 13.3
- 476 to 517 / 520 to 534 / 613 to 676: -0.8 N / 13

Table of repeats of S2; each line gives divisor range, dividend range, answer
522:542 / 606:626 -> 0.66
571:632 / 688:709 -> 1.28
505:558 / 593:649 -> 0.80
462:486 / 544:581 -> 1.05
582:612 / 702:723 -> 1.19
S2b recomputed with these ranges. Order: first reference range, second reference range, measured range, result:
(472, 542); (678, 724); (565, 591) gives 3.60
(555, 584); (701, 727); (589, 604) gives 1.67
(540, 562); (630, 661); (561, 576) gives 1.00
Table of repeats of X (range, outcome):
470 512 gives 14.22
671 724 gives 15.25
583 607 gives 11.87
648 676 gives 15.14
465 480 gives 12.72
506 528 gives 14.56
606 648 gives 13.92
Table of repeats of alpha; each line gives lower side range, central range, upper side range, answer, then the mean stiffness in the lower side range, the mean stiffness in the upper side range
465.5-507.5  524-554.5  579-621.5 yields -4.4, 12.8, 10.3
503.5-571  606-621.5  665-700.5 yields 5.4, 13.5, 14.2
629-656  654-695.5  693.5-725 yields -3.3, 13.1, 13.1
